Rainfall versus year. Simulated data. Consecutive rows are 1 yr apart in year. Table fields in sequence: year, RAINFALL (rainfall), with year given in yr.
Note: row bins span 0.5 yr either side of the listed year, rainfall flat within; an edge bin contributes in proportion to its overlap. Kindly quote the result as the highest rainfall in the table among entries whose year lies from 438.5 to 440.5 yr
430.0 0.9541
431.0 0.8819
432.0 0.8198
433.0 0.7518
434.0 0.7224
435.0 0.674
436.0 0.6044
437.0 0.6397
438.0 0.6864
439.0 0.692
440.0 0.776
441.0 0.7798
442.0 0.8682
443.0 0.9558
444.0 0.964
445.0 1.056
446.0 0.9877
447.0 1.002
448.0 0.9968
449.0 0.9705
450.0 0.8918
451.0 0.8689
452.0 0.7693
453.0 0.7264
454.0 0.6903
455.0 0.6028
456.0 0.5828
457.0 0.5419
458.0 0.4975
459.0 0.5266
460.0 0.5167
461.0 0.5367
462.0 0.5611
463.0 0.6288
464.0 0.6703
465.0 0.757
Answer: 0.776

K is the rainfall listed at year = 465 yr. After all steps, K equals 0.757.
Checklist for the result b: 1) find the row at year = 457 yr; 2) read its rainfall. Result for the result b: 0.5419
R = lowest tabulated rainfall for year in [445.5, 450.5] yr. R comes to 0.8918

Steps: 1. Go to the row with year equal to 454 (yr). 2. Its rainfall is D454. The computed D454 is 0.6903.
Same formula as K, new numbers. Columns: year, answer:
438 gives 0.6864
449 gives 0.9705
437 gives 0.6397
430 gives 0.9541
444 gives 0.964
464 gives 0.6703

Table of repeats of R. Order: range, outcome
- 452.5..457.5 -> 0.5419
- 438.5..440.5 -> 0.692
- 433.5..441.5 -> 0.6044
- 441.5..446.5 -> 0.8682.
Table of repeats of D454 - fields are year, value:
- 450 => 0.8918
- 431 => 0.8819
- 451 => 0.8689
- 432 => 0.8198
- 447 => 1.002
